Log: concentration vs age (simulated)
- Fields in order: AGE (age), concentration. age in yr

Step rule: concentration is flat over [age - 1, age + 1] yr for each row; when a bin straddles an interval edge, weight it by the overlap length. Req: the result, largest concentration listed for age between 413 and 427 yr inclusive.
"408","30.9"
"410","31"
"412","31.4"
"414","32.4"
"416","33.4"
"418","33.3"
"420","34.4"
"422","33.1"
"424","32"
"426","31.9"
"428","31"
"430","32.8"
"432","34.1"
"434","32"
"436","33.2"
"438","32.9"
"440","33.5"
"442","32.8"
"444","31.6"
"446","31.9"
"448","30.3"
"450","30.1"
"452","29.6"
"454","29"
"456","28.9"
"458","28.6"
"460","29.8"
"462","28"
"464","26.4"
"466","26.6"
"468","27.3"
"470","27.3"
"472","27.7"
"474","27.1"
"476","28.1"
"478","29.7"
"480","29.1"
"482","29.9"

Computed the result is 34.4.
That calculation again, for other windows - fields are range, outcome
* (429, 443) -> 34.1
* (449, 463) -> 30.1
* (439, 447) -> 33.5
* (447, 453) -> 30.3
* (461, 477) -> 28.1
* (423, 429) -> 32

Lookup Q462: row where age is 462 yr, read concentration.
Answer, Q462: 28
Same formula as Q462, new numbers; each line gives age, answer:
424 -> 32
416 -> 33.4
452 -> 29.6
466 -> 26.6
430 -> 32.8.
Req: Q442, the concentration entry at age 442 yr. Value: 32.8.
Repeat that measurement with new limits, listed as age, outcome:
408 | 30.9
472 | 27.7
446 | 31.9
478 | 29.7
